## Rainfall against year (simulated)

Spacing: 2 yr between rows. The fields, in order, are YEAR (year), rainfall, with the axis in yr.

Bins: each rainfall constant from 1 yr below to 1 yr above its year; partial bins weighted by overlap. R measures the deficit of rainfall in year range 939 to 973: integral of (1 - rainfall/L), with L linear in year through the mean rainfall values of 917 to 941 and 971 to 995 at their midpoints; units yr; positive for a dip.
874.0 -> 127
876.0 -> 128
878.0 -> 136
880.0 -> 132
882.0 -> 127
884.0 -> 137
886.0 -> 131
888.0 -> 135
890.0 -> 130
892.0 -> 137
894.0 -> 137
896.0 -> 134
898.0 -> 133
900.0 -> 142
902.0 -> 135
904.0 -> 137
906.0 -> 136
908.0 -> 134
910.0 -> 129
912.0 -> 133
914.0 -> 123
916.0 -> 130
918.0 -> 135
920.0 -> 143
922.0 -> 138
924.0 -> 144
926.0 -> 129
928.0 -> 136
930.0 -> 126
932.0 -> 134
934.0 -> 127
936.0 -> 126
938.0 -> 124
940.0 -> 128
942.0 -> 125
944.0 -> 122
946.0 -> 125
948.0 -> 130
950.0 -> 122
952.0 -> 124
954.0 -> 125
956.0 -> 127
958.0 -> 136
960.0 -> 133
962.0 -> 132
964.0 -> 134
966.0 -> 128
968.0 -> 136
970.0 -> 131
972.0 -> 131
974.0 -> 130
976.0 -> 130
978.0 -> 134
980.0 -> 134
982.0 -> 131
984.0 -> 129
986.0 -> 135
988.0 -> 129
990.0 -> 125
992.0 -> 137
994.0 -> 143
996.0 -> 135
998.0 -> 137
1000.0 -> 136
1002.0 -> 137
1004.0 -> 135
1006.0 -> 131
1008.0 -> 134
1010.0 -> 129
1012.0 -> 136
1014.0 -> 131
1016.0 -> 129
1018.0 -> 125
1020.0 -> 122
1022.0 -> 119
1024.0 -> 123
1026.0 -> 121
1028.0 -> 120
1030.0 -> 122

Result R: 0.9 yr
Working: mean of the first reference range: 132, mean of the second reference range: 132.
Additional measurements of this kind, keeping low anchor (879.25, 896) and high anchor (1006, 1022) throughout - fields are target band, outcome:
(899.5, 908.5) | -0.3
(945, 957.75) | 0.5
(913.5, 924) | -0.2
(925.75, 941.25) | 0.4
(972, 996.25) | -0.5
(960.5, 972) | -0.1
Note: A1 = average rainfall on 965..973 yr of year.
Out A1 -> 132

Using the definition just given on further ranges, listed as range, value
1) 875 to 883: 131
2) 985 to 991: 130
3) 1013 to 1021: 127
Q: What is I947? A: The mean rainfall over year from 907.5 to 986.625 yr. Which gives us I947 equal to 131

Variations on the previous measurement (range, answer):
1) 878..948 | 132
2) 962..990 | 131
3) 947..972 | 130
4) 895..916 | 133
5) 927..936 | 130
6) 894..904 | 136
